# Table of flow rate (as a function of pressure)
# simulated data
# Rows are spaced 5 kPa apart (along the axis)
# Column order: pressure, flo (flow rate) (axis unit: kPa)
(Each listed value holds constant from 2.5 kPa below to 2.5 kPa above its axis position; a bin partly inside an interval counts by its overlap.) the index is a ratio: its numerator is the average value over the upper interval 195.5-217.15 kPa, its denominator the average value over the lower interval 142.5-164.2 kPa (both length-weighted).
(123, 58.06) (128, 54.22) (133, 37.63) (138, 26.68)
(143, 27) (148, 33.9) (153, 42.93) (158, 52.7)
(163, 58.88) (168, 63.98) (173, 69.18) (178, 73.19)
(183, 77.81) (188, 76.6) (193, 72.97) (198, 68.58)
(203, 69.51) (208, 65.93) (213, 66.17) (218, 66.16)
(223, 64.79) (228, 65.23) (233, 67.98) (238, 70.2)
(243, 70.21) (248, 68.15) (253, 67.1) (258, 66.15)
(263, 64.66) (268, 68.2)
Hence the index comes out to 1.55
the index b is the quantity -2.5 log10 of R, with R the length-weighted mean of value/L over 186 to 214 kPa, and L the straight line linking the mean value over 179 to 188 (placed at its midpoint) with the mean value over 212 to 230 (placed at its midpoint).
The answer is 0.03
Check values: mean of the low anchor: 76.7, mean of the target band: 70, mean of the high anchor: 65.5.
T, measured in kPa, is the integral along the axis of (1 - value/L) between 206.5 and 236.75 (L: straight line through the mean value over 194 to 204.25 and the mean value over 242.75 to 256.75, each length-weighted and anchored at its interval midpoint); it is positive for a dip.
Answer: 1.2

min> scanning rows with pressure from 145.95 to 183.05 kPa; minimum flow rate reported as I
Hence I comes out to 33.9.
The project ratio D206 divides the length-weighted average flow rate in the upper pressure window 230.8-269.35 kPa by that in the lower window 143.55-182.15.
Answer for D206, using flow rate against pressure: 1.2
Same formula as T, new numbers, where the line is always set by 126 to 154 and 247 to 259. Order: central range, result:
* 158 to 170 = -4.6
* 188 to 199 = -4.6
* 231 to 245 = -1.4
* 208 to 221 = -2.2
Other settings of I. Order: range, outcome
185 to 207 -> 68.58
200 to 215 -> 65.93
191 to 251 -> 64.79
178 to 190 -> 73.19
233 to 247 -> 67.98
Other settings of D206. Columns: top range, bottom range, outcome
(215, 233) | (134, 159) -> 1.84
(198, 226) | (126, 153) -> 1.84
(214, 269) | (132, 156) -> 1.99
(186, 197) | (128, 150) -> 2.18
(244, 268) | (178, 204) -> 0.91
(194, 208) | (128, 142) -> 1.94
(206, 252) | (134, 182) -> 1.34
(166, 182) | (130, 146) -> 2.23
